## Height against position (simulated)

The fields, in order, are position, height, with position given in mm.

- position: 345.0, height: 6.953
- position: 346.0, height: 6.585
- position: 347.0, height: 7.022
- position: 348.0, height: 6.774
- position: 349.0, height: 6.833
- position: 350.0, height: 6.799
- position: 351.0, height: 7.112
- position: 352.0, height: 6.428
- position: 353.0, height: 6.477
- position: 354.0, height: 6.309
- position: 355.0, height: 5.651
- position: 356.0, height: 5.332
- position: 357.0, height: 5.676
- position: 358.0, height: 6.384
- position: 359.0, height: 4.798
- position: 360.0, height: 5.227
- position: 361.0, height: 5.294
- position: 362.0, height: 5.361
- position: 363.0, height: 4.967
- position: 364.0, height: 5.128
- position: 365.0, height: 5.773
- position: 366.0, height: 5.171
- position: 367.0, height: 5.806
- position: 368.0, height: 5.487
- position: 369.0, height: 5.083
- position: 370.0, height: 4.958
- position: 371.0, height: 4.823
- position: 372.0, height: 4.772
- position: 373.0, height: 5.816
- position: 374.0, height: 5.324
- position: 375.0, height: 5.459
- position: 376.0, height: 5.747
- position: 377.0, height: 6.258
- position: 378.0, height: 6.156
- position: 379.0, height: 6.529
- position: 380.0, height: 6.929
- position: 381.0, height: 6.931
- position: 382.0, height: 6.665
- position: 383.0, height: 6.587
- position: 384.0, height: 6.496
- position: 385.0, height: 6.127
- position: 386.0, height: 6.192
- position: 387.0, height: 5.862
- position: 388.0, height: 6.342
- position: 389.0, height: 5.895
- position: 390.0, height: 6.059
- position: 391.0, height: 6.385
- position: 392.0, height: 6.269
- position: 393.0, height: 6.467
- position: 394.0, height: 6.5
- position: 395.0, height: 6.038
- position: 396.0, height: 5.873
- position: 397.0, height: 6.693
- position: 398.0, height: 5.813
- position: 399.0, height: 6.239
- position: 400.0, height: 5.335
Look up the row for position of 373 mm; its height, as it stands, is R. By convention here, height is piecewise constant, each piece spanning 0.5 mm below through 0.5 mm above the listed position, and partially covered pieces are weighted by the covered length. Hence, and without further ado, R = 5.816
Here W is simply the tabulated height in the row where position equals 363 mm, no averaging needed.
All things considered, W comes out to 4.967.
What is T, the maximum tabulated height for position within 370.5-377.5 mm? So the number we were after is 6.258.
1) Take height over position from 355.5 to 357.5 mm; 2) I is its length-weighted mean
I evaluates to 5.5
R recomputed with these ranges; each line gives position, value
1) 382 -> 6.665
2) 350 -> 6.799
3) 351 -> 7.112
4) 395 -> 6.038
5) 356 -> 5.332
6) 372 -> 4.772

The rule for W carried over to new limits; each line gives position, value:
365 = 5.773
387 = 5.862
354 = 6.309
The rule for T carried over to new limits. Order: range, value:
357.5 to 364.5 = 6.384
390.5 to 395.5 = 6.5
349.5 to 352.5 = 7.112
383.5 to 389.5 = 6.496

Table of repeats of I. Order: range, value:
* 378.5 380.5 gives 6.73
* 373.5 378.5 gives 5.79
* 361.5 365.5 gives 5.31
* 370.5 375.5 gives 5.24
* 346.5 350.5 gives 6.86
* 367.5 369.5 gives 5.29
